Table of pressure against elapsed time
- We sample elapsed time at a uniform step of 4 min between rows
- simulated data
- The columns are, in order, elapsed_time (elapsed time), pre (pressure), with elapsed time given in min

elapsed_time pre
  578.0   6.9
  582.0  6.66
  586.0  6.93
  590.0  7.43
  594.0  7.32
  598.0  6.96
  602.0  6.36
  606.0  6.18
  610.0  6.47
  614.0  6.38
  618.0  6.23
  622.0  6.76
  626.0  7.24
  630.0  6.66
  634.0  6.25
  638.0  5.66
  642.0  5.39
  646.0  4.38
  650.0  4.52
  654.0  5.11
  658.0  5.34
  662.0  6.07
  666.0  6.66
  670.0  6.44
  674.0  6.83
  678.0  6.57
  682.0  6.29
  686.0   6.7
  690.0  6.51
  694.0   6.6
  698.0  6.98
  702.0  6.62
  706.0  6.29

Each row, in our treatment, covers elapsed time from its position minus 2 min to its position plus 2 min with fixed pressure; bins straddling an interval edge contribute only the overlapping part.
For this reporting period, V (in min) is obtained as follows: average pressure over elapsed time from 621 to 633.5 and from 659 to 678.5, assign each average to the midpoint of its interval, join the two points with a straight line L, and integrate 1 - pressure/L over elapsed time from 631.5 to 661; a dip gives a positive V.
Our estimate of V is 6.1 min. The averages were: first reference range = 6.82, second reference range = 6.45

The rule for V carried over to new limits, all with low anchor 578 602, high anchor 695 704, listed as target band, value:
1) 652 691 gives 3.3 min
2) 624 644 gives 1.9 min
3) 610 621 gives 0.9 min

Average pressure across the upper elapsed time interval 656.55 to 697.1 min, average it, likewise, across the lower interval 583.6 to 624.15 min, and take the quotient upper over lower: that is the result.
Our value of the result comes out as 1.0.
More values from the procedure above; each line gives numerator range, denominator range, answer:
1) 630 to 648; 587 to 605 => 0.80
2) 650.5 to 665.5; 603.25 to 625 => 0.86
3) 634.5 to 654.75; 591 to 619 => 0.77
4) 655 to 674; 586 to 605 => 0.88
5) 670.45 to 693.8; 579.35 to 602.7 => 0.94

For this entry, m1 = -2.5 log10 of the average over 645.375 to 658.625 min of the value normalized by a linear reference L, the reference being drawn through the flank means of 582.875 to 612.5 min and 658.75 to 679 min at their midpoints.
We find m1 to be 0.33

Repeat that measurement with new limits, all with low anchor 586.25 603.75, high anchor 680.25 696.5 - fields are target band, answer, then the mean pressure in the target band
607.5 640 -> 0.07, 6.45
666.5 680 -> 0.00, 6.62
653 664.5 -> 0.20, 5.59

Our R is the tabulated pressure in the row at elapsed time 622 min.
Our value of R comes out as 6.76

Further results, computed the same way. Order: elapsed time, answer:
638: 5.66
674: 6.83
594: 7.32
